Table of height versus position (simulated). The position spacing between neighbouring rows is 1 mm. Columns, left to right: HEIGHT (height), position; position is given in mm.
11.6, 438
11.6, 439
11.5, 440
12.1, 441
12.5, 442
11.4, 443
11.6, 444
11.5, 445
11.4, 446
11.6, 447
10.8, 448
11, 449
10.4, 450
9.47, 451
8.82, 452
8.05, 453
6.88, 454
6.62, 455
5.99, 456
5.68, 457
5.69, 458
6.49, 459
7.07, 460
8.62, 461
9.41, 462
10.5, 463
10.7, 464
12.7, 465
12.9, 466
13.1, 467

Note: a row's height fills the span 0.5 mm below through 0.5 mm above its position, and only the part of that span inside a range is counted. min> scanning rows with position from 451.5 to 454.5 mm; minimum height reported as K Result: 6.88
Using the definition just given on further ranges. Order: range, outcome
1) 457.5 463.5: 5.69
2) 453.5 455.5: 6.62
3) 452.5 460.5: 5.68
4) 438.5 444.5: 11.4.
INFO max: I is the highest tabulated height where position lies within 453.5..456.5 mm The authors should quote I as 6.88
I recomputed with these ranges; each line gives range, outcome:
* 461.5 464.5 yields 10.7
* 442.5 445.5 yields 11.6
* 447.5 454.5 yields 11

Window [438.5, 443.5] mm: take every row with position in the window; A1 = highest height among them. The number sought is 12.5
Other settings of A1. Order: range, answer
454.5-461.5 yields 8.62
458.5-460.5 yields 7.07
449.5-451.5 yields 10.4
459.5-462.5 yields 9.41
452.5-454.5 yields 8.05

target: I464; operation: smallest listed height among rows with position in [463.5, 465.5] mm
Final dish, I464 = 10.7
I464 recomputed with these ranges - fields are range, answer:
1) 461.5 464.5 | 9.41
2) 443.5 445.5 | 11.5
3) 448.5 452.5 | 8.82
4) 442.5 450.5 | 10.4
